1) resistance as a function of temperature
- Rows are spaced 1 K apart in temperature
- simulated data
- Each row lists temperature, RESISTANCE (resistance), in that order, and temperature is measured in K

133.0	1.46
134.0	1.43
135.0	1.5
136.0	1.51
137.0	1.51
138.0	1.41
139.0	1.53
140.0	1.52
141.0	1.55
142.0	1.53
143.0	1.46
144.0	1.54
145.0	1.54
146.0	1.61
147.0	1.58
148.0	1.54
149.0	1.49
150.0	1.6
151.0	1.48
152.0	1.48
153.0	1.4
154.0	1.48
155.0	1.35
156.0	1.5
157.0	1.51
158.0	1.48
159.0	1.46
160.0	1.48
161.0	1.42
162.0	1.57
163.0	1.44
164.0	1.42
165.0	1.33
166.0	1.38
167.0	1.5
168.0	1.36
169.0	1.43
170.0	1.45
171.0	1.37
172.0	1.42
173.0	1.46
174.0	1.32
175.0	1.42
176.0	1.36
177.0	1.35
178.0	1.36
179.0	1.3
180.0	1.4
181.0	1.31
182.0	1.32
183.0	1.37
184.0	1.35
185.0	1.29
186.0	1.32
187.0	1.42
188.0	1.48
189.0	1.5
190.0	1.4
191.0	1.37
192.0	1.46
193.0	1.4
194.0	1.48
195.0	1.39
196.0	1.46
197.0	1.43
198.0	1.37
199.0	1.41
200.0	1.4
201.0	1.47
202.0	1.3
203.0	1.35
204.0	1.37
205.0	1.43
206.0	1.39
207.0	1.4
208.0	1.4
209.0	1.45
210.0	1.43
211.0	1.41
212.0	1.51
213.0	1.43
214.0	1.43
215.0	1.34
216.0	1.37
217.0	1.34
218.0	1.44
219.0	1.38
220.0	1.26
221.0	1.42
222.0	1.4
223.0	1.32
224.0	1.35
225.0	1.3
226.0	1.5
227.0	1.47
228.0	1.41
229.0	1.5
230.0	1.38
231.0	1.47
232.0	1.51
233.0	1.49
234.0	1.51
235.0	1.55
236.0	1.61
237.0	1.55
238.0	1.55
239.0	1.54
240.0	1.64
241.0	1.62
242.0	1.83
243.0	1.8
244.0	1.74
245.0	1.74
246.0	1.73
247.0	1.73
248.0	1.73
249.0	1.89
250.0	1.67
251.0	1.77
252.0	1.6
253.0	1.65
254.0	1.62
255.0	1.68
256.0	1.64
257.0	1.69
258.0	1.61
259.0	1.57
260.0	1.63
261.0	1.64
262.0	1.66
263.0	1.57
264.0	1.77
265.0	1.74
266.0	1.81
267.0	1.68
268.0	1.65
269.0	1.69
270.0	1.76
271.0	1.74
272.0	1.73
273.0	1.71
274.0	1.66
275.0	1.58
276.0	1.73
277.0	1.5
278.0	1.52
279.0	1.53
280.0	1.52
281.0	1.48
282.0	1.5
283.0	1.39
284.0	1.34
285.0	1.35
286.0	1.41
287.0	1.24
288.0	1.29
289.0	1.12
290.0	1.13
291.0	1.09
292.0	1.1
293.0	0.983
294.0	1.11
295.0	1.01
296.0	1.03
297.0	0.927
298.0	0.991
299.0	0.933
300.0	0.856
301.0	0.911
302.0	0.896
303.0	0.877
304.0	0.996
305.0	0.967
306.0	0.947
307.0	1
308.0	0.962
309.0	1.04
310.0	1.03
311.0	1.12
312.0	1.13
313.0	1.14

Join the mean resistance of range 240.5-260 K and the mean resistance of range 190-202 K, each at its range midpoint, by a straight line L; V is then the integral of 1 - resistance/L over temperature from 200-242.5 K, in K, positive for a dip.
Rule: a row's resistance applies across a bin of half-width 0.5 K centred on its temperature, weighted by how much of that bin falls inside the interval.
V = 2.8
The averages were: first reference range 1.42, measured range 1.45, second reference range 1.7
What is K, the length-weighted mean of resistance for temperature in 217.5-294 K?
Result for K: 1.54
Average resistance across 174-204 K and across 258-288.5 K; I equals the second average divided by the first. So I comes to 1.1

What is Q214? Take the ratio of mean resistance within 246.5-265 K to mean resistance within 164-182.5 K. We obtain 1.2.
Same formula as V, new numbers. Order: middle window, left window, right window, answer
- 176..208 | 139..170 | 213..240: 1.58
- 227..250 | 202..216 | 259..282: -1.37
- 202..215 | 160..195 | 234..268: 0.90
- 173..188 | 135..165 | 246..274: 1.85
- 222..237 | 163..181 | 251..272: 1.11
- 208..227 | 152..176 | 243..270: 2.24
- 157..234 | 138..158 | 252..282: 7.59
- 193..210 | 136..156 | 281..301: -0.47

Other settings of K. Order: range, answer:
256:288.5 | 1.58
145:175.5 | 1.46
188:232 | 1.41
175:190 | 1.37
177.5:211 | 1.39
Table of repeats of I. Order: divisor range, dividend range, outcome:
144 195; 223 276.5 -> 1.14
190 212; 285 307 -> 0.74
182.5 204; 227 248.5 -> 1.14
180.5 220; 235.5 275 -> 1.20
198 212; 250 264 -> 1.17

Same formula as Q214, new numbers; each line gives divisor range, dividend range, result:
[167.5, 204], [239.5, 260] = 1.22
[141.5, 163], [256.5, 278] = 1.11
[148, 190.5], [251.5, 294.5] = 1.07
